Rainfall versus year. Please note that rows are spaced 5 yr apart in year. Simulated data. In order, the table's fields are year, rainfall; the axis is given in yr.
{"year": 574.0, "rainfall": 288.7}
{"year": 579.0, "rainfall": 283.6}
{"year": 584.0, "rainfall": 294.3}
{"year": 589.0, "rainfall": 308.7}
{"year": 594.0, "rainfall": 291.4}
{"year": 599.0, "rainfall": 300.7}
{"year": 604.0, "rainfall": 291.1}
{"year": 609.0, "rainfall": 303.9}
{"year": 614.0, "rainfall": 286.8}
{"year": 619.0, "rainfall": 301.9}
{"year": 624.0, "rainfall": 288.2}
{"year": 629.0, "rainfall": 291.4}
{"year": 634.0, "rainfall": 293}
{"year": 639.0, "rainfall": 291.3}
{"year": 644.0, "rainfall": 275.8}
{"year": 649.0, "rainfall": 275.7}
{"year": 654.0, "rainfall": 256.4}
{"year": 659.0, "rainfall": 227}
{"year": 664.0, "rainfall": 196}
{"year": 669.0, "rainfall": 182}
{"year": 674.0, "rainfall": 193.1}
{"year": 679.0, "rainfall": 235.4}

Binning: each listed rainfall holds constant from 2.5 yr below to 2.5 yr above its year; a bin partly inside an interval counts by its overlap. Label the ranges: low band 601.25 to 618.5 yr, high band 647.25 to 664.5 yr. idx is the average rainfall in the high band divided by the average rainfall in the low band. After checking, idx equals 0.82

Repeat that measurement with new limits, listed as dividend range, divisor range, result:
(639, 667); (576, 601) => 0.84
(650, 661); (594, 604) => 0.83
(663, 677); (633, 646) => 0.67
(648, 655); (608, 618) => 0.90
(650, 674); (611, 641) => 0.74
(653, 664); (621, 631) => 0.79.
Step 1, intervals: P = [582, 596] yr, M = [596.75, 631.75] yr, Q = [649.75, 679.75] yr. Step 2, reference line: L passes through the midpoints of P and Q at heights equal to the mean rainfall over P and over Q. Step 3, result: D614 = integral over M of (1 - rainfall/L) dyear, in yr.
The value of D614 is -3.1 yr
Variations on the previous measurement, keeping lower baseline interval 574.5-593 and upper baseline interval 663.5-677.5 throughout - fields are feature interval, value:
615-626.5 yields -2.0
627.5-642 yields -3.5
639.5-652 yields -3.1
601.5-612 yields -1.2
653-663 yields -1.2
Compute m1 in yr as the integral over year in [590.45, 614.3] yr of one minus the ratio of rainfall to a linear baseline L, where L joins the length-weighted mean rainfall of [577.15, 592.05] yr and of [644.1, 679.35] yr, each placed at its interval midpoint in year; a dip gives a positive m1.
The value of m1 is -1.4 yr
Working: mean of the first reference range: 296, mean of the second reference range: 226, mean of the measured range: 296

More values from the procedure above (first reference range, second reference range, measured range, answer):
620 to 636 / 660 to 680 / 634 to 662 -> -1.96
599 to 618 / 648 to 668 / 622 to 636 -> -1.14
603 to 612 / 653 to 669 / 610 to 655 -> -4.68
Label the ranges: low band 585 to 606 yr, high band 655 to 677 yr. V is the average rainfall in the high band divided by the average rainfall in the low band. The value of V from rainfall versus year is 0.69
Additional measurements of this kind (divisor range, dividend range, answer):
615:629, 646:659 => 0.88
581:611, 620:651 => 0.96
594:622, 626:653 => 0.96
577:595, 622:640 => 0.99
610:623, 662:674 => 0.64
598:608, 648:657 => 0.88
